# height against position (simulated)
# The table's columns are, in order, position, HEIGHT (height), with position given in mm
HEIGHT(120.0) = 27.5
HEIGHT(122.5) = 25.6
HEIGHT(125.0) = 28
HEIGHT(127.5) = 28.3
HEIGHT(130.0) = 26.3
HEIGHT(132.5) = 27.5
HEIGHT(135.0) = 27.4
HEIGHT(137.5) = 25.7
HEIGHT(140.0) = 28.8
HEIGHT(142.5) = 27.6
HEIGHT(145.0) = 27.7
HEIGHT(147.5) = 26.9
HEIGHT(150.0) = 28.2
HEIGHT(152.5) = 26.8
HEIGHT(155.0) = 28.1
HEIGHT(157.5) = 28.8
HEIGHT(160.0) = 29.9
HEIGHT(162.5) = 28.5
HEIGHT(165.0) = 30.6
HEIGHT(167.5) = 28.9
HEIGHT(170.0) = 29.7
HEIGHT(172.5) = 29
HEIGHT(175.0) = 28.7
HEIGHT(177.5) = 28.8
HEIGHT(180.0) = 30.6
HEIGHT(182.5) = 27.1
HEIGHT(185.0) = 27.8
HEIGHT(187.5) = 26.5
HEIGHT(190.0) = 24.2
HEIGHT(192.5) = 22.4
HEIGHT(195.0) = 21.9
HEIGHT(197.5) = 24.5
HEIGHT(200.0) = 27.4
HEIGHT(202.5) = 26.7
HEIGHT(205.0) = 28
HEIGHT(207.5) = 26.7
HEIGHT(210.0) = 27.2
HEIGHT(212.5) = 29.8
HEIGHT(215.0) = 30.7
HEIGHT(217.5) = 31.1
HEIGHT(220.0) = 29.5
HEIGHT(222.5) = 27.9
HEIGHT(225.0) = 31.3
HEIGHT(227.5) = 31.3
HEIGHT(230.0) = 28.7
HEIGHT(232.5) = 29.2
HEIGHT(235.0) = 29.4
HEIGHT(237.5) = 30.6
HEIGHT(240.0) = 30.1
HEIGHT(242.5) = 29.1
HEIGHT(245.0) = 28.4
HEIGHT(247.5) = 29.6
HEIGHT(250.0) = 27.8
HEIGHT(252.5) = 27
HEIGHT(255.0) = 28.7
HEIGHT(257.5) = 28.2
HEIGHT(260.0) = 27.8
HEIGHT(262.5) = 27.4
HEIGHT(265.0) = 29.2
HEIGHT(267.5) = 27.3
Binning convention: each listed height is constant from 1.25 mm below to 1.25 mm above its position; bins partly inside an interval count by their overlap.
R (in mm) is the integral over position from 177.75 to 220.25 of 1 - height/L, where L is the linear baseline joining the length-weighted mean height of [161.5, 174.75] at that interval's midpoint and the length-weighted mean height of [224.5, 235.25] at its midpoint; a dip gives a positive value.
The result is 3.5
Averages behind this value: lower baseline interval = 29.3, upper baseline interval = 29.9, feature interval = 27.2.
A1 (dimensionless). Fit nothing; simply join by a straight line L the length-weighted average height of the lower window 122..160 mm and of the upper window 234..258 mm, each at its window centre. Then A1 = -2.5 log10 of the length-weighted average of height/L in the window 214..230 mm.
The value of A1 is -0.06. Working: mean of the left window 27.6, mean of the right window 28.9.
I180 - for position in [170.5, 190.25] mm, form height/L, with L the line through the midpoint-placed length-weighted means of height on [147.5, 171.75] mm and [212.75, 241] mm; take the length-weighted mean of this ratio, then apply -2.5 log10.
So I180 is 0.04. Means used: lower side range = 28.7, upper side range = 30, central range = 28.1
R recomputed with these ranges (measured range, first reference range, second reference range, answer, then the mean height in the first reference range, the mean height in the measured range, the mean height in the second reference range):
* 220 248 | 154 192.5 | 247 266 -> -1.40 mm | 28.3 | 29.6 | 28.1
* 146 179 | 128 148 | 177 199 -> -2.60 mm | 27.3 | 28.7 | 25.9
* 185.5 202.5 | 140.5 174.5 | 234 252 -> 2.37 mm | 28.5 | 24.8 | 29.2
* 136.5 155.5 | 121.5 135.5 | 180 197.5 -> -0.58 mm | 27.2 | 27.5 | 25.4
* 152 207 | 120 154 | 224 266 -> 0.94 mm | 27.3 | 27.5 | 29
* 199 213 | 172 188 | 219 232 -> 0.79 mm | 28.4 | 27.5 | 29.7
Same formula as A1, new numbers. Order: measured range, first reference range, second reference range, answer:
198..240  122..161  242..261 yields -0.036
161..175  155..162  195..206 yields -0.035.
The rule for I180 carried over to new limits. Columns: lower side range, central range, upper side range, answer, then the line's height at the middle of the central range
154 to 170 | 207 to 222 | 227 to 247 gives 0.008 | 29.4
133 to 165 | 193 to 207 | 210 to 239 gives 0.145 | 29.2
